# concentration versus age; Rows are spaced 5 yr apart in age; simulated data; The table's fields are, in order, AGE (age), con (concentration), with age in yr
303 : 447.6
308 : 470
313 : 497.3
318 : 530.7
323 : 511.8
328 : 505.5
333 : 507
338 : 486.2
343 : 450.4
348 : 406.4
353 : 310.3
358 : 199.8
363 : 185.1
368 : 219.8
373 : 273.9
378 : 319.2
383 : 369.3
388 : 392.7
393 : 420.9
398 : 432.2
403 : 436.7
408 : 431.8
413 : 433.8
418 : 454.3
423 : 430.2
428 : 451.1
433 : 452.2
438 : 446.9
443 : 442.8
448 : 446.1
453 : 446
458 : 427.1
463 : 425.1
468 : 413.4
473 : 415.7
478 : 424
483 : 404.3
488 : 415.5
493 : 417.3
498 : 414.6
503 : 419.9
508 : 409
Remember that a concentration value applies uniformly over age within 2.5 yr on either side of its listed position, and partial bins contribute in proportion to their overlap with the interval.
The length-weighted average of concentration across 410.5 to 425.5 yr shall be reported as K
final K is 439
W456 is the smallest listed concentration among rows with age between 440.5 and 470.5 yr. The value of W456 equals 413.4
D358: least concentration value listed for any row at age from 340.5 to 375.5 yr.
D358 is 185.1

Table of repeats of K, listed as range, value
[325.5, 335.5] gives 506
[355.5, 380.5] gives 240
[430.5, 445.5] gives 447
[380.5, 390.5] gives 381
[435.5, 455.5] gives 445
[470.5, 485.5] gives 415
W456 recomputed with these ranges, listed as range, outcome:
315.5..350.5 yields 406.4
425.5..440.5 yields 446.9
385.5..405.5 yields 392.7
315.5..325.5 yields 511.8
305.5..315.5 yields 470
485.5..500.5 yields 414.6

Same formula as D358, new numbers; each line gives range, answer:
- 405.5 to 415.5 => 431.8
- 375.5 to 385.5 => 319.2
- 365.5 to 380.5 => 219.8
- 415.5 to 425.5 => 430.2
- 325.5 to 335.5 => 505.5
